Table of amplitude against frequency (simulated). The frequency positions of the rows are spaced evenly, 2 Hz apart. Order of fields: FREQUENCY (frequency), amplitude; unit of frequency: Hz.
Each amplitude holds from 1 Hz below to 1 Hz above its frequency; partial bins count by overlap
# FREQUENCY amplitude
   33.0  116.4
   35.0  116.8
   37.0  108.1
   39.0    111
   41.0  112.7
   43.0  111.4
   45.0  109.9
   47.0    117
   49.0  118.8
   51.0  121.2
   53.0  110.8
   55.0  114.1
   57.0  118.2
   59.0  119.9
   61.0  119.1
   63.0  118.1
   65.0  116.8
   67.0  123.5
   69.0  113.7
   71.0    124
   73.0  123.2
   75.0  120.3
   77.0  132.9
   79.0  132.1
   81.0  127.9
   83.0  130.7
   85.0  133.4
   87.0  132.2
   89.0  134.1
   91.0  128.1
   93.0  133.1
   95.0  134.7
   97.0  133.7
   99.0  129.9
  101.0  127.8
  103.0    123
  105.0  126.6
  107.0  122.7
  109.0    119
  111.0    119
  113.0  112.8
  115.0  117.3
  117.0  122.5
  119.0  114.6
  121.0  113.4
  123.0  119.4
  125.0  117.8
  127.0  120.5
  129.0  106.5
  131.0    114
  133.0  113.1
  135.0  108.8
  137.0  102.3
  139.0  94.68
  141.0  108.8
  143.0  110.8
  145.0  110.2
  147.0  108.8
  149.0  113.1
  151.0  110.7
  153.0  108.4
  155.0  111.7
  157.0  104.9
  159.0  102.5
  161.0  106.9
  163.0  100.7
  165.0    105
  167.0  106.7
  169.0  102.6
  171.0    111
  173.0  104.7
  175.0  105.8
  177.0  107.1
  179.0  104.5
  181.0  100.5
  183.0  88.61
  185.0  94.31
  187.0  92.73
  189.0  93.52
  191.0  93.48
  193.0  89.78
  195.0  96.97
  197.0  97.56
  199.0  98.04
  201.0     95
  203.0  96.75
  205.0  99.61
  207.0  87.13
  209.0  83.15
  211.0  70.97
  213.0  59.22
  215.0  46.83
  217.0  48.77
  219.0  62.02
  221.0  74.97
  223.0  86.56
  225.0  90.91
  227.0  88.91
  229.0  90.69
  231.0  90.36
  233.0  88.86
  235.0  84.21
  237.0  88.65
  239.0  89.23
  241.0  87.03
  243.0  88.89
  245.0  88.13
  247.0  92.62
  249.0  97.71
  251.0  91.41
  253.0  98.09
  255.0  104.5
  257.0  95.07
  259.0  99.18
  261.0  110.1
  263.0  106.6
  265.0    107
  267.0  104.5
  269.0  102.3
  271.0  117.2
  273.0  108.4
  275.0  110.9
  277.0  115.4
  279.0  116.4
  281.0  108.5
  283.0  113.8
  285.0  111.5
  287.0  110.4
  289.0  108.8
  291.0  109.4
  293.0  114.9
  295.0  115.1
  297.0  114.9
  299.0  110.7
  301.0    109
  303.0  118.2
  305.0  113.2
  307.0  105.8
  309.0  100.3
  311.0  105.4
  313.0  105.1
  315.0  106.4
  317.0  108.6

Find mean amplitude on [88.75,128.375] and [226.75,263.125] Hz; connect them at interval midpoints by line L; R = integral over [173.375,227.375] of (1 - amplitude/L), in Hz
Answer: 8.4 Hz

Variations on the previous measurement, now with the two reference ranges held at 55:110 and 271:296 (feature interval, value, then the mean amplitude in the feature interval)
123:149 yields 2.53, 110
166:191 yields 3.89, 101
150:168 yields 2.11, 106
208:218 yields 4.72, 61.8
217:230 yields 4.07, 79.8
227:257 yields 6.12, 91.5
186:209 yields 4.65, 94.1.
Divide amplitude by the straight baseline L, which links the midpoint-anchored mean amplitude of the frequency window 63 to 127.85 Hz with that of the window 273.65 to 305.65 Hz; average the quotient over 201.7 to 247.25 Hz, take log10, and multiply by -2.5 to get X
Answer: 0.38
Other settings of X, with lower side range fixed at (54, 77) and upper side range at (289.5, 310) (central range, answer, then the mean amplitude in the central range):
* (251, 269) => 0.10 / 102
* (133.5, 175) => 0.10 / 107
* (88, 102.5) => -0.11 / 131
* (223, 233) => 0.26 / 89.7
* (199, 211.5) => 0.26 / 90.2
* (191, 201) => 0.20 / 95.3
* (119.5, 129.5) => 0.02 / 116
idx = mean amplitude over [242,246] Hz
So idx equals 88.5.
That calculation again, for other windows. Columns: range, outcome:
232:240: 87.7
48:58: 117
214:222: 58.1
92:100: 133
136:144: 104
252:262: 101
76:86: 131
